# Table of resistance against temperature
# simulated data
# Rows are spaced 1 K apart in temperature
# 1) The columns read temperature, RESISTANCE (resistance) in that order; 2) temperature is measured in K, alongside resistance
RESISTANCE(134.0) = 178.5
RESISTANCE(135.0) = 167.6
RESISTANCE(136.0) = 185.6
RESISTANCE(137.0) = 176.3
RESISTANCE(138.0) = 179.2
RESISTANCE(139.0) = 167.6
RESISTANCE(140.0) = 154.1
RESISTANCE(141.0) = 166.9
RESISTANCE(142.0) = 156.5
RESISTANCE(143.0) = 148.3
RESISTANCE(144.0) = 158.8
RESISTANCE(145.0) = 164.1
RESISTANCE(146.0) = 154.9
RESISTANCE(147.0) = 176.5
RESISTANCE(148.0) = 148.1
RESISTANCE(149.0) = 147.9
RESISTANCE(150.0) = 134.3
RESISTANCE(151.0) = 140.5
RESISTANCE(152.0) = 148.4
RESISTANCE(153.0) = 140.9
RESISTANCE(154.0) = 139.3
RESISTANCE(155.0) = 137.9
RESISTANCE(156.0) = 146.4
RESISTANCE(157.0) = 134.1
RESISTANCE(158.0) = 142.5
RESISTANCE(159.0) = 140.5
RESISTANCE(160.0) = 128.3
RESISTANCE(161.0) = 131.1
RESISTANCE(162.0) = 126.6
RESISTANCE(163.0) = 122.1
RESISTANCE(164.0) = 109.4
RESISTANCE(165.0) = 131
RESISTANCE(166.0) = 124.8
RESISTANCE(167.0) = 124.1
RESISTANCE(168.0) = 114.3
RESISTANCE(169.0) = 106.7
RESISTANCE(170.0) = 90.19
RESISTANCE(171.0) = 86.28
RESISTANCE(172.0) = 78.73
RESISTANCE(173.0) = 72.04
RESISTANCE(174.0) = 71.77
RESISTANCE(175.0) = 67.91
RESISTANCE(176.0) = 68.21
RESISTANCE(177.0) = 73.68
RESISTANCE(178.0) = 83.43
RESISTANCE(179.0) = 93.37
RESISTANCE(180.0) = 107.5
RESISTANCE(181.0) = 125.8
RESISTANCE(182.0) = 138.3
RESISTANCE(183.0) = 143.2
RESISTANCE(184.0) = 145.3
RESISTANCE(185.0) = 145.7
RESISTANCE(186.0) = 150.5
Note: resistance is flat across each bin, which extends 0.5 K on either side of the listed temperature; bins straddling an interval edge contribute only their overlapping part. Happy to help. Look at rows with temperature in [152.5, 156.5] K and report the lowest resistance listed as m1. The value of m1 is 137.9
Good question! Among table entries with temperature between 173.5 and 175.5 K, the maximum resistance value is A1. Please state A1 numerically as 71.77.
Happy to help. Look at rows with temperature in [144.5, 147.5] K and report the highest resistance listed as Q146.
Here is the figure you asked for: 176.5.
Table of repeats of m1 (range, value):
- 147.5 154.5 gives 134.3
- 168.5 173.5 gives 72.04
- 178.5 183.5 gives 93.37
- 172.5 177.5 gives 67.91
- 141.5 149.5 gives 147.9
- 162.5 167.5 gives 109.4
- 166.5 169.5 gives 106.7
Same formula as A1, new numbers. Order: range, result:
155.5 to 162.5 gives 146.4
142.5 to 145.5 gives 164.1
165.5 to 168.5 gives 124.8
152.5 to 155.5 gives 140.9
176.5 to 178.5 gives 83.43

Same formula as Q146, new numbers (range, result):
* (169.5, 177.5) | 90.19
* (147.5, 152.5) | 148.4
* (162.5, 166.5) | 131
